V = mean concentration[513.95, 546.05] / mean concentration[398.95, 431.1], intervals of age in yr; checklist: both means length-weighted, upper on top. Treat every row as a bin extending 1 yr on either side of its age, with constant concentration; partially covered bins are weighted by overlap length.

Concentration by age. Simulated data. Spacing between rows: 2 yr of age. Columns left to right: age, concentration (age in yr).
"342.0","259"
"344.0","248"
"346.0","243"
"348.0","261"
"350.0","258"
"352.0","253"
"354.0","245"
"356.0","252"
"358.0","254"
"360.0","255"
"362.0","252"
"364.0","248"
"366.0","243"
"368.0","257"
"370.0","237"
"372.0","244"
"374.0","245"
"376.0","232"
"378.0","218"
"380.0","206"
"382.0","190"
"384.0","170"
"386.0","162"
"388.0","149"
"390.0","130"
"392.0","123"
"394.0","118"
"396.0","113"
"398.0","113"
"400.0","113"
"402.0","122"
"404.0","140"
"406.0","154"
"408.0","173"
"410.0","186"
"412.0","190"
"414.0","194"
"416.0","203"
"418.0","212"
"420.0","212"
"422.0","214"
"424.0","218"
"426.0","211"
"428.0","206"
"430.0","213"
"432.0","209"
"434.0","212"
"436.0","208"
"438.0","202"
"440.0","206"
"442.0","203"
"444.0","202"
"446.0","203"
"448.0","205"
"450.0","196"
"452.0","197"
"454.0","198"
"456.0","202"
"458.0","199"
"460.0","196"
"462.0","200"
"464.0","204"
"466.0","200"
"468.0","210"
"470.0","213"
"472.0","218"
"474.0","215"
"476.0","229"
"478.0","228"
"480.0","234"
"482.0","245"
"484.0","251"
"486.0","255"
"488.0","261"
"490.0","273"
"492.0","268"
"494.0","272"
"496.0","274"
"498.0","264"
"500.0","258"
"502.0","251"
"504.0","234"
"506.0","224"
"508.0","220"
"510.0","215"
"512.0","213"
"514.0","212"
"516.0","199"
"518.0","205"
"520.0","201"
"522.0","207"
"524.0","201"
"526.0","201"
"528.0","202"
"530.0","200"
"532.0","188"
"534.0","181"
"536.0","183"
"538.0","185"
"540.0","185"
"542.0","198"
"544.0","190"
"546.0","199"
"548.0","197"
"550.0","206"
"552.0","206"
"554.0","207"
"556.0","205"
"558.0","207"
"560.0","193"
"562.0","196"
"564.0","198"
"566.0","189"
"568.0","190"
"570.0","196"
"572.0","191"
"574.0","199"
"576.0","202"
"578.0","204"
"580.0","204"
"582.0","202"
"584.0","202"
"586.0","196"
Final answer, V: 1.06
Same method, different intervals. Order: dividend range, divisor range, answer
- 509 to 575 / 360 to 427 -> 1.05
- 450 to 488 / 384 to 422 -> 1.37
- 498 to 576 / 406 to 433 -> 1.01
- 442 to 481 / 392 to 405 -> 1.73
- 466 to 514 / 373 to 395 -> 1.35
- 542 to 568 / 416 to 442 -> 0.95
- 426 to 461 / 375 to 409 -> 1.32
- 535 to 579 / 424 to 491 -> 0.91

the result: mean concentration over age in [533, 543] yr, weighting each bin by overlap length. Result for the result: 186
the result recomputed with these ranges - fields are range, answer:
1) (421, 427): 214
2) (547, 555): 204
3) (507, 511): 218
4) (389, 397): 121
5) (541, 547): 196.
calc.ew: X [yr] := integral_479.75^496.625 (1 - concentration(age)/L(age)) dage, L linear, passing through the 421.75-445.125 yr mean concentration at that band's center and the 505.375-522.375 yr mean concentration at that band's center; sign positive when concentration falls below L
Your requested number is -4.0 yr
